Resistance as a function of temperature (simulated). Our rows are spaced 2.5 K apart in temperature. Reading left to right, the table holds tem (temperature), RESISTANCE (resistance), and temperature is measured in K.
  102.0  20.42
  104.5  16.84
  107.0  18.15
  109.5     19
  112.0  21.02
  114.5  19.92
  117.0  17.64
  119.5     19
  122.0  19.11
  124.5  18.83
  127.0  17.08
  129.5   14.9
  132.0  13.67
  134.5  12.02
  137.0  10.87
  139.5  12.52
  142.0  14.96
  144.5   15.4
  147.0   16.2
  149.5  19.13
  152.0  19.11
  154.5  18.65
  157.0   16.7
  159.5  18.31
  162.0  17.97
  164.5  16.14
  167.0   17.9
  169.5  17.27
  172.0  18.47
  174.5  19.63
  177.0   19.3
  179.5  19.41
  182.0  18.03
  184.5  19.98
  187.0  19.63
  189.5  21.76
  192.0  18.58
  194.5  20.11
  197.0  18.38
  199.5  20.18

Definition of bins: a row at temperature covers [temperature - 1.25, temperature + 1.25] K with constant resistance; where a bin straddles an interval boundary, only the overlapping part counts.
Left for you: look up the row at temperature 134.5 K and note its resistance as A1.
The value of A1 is 12.02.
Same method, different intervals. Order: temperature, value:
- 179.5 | 19.41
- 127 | 17.08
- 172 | 18.47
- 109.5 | 19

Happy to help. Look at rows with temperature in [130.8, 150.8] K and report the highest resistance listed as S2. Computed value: 19.13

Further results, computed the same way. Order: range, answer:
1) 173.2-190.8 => 21.76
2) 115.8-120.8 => 19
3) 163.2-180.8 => 19.63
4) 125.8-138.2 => 17.08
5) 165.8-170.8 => 17.9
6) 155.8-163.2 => 18.31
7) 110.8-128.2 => 21.02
